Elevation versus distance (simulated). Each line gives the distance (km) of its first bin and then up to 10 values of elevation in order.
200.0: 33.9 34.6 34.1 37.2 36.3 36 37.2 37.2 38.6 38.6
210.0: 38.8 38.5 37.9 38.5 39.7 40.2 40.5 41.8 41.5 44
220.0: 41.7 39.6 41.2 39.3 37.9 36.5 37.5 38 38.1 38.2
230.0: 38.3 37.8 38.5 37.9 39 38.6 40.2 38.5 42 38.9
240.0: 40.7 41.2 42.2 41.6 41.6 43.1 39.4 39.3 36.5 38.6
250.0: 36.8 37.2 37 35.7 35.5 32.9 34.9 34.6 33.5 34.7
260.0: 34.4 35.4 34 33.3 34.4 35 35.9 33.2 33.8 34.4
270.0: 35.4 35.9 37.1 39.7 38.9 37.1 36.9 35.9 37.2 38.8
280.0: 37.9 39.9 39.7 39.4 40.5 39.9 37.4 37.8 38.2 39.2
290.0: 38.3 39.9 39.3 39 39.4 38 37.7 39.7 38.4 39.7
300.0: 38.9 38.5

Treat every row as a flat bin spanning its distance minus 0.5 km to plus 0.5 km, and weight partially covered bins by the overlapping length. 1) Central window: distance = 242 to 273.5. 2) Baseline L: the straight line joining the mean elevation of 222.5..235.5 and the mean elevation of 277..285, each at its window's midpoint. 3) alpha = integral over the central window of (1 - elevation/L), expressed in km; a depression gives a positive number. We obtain 1.8 km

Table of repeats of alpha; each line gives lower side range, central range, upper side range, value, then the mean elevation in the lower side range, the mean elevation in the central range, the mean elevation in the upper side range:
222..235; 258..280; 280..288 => 1.7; 38.2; 35.8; 39.1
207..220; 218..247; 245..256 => -1.0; 39.8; 39.7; 37.1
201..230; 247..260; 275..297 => 1.0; 38.7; 35.8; 38.6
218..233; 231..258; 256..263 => -1.5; 39.1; 38.4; 34.4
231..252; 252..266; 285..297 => 1.6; 39.5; 34.6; 38.7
